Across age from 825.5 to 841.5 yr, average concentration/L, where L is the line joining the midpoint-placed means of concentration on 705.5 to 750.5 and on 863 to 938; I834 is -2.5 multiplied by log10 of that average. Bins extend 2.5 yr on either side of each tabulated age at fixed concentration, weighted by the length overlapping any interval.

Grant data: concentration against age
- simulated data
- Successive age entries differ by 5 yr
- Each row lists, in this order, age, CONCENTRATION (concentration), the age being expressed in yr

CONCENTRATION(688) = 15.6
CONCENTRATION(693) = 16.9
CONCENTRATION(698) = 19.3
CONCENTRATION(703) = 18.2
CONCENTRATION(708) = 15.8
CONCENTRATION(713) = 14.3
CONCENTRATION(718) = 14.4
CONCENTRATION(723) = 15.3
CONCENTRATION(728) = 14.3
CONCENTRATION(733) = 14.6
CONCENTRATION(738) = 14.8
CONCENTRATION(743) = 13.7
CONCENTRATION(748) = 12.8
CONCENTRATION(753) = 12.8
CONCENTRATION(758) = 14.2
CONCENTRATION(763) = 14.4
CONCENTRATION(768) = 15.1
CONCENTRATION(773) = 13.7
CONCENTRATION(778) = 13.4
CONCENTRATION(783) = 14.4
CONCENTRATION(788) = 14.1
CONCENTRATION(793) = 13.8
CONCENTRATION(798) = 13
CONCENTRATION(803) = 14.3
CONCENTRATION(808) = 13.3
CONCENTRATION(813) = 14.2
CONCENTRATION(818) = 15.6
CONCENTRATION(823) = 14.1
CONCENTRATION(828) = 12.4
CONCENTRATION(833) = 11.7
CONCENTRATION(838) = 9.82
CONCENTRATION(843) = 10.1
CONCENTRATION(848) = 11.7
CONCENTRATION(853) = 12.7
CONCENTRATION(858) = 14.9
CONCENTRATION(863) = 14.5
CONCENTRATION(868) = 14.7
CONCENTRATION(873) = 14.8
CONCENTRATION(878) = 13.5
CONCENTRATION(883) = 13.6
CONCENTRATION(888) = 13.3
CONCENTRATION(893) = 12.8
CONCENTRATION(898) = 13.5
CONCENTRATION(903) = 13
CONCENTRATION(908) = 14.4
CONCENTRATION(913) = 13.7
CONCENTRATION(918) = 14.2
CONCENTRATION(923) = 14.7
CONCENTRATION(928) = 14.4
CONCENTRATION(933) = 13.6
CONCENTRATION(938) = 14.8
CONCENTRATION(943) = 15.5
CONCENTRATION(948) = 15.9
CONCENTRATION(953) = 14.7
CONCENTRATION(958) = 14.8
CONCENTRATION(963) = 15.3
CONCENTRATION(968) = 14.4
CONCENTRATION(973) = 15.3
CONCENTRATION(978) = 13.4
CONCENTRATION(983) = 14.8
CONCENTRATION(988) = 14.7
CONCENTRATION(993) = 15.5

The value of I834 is 0.249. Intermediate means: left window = 14.4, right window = 13.9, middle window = 11.2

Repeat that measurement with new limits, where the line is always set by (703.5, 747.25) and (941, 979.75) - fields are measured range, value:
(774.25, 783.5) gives 0.08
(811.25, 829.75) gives 0.05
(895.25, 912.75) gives 0.10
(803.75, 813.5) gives 0.08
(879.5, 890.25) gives 0.11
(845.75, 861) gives 0.13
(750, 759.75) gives 0.10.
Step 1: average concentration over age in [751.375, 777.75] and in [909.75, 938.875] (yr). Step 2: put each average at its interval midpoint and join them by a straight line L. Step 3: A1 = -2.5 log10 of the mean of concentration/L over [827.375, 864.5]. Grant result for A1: 0.16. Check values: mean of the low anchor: 14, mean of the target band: 12.2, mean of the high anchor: 14.2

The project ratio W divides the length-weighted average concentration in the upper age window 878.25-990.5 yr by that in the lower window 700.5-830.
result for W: 1.0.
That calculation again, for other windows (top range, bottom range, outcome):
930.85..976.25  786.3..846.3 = 1.15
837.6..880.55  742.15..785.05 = 0.95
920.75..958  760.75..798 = 1.05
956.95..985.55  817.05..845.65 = 1.21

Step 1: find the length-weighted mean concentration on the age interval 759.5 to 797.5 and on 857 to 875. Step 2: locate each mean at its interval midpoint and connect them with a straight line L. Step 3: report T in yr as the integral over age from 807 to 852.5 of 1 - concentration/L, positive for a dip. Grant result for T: 6.0 yr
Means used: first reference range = 14.1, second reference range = 14.7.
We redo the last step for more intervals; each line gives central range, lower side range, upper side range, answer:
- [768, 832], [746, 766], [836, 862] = -4.96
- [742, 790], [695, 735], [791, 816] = 2.46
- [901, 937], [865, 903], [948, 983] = 0.27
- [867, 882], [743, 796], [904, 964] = 0.12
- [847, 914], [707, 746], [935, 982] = 4.94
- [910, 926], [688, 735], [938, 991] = 0.91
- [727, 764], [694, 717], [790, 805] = 3.59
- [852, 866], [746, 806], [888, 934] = -0.40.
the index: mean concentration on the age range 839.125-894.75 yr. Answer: 13.2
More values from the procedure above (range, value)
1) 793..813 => 13.7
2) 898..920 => 13.8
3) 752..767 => 14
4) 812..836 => 13.5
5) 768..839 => 13.6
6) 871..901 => 13.6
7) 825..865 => 12.2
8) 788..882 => 13.3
